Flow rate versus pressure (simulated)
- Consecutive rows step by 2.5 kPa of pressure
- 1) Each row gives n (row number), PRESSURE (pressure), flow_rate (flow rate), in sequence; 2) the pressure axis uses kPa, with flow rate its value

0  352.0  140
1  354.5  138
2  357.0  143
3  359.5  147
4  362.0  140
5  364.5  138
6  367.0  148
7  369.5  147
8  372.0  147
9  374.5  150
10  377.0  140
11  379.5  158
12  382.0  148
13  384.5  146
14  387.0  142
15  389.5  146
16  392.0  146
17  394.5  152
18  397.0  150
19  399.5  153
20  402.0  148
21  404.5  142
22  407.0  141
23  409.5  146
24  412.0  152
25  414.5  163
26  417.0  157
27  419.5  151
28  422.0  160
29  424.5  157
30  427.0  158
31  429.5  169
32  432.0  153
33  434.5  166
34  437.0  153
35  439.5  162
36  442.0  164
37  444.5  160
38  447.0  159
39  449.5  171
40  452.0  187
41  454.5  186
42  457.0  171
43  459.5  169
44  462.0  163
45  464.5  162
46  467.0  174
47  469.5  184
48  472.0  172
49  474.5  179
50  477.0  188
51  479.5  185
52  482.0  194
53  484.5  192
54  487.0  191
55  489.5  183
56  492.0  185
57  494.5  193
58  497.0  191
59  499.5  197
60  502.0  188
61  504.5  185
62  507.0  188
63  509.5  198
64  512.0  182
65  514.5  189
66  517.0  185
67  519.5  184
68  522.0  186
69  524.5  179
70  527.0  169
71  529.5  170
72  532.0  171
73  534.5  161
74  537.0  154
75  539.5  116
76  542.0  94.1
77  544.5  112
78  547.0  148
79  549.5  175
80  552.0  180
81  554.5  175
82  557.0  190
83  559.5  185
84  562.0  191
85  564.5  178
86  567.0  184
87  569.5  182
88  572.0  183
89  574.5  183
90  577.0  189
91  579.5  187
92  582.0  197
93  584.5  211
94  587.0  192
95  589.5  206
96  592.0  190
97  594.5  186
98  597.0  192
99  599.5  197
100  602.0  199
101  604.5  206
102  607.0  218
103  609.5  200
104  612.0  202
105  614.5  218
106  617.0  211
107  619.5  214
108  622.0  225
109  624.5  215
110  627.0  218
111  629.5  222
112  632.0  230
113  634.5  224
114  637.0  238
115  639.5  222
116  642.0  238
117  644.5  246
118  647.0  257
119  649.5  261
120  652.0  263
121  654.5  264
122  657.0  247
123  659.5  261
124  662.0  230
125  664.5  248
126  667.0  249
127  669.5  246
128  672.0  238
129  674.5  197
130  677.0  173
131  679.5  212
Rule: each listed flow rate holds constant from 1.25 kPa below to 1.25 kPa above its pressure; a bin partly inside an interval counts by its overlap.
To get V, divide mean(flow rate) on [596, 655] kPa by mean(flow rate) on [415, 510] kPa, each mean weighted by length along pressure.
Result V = 1.3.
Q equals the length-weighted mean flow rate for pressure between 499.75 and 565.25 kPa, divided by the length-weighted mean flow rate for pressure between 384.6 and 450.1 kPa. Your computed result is 1.11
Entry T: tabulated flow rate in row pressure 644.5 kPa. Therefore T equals 246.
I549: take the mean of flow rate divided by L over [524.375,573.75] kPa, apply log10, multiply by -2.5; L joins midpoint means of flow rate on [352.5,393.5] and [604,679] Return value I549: 0.214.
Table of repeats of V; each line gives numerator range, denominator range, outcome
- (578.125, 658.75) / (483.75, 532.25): 1.18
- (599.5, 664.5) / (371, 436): 1.51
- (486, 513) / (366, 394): 1.29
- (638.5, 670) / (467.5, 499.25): 1.33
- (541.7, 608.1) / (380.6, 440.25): 1.21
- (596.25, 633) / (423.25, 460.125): 1.28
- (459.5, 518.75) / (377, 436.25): 1.21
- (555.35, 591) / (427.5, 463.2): 1.14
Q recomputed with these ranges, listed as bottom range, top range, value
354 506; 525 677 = 1.24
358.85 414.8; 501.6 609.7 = 1.22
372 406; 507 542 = 1.15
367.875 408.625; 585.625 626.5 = 1.39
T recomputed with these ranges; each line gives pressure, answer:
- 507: 188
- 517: 185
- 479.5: 185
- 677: 173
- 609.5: 200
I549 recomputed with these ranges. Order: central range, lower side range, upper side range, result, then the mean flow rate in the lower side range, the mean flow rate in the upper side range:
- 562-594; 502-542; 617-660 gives 0.07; 172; 237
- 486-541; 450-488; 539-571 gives -0.05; 180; 164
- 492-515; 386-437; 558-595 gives -0.10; 153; 190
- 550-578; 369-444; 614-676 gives 0.13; 152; 235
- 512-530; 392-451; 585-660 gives 0.04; 156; 222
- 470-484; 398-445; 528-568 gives -0.17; 155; 161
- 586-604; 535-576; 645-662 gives 0.03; 164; 256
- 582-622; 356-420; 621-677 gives 0.09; 148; 237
